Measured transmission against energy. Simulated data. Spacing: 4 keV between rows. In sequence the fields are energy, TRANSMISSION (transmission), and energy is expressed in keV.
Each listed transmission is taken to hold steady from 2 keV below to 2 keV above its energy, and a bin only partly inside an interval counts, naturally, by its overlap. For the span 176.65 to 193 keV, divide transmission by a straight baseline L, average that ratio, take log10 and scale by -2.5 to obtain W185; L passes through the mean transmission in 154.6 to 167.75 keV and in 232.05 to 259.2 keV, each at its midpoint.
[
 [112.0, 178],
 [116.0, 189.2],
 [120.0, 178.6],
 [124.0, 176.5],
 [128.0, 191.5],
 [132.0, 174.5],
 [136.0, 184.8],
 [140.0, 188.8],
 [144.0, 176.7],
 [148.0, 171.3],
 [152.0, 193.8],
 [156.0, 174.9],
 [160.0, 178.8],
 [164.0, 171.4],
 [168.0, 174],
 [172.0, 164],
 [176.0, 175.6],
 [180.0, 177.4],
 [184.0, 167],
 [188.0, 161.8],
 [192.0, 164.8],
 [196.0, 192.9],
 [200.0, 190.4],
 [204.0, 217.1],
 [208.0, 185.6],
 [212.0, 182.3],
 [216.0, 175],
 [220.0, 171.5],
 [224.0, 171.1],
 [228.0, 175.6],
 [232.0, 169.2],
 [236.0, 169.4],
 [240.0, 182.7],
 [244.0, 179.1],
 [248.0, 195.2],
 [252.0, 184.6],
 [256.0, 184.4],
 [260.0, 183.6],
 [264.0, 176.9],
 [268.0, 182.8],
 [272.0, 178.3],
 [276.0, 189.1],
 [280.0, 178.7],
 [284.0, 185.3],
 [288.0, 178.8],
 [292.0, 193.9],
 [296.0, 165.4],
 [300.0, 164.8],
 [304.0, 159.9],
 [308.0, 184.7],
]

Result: 0.05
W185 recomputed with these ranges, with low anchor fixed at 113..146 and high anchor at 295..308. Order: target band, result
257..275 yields -0.07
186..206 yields -0.06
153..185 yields 0.03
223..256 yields -0.04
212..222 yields 0.00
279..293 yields -0.10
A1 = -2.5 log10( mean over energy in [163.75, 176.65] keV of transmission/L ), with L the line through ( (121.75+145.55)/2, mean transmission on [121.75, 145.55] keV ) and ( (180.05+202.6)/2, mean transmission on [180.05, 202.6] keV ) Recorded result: 0.05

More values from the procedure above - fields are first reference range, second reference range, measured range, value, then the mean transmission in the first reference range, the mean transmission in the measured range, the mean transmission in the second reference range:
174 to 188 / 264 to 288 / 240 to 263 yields -0.03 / 172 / 185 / 182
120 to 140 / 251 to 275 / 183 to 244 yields 0.02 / 182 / 179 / 182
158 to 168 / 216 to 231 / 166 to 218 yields -0.03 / 175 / 179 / 173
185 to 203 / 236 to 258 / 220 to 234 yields 0.06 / 179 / 172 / 184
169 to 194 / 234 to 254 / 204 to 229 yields -0.02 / 169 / 180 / 182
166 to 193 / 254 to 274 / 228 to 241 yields 0.02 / 169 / 173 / 181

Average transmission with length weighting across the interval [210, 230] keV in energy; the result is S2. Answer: 175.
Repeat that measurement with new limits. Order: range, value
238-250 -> 186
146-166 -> 178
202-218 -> 190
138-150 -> 179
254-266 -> 182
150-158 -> 184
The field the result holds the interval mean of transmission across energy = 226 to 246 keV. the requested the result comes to 175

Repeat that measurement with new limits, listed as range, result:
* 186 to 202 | 177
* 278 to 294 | 184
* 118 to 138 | 181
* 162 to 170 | 173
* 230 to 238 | 169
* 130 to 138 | 180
